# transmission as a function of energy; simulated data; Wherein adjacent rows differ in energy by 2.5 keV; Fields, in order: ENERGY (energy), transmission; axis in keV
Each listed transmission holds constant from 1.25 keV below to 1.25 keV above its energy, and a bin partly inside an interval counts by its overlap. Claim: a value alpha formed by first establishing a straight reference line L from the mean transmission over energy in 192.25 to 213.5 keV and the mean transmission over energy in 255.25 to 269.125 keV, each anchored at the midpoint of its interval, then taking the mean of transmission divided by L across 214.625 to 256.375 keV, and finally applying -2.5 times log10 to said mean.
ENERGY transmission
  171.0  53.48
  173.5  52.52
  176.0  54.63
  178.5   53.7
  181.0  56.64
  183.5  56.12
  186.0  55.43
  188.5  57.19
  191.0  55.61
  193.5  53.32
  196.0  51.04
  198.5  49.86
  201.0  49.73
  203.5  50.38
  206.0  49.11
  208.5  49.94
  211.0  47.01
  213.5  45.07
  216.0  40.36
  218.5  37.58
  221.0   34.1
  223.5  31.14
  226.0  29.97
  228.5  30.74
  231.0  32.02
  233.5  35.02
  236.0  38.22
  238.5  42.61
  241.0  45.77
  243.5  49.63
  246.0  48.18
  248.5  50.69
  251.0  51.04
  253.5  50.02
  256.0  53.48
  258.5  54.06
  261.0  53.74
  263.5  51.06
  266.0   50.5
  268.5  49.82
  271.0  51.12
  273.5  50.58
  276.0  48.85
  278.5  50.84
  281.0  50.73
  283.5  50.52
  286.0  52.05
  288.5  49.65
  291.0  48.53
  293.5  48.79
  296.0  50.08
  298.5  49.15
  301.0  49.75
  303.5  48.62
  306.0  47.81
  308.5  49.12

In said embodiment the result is 0.24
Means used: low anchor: 49.8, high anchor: 52.2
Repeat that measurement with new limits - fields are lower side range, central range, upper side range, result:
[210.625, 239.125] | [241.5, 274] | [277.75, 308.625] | -0.189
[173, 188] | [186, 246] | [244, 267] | 0.209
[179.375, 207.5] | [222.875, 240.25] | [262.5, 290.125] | 0.437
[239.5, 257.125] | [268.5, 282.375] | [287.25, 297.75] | -0.020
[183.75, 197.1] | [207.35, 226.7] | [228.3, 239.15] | 0.099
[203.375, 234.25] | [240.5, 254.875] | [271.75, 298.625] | -0.130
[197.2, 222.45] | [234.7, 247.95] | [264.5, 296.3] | 0.054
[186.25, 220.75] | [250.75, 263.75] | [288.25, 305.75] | -0.074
